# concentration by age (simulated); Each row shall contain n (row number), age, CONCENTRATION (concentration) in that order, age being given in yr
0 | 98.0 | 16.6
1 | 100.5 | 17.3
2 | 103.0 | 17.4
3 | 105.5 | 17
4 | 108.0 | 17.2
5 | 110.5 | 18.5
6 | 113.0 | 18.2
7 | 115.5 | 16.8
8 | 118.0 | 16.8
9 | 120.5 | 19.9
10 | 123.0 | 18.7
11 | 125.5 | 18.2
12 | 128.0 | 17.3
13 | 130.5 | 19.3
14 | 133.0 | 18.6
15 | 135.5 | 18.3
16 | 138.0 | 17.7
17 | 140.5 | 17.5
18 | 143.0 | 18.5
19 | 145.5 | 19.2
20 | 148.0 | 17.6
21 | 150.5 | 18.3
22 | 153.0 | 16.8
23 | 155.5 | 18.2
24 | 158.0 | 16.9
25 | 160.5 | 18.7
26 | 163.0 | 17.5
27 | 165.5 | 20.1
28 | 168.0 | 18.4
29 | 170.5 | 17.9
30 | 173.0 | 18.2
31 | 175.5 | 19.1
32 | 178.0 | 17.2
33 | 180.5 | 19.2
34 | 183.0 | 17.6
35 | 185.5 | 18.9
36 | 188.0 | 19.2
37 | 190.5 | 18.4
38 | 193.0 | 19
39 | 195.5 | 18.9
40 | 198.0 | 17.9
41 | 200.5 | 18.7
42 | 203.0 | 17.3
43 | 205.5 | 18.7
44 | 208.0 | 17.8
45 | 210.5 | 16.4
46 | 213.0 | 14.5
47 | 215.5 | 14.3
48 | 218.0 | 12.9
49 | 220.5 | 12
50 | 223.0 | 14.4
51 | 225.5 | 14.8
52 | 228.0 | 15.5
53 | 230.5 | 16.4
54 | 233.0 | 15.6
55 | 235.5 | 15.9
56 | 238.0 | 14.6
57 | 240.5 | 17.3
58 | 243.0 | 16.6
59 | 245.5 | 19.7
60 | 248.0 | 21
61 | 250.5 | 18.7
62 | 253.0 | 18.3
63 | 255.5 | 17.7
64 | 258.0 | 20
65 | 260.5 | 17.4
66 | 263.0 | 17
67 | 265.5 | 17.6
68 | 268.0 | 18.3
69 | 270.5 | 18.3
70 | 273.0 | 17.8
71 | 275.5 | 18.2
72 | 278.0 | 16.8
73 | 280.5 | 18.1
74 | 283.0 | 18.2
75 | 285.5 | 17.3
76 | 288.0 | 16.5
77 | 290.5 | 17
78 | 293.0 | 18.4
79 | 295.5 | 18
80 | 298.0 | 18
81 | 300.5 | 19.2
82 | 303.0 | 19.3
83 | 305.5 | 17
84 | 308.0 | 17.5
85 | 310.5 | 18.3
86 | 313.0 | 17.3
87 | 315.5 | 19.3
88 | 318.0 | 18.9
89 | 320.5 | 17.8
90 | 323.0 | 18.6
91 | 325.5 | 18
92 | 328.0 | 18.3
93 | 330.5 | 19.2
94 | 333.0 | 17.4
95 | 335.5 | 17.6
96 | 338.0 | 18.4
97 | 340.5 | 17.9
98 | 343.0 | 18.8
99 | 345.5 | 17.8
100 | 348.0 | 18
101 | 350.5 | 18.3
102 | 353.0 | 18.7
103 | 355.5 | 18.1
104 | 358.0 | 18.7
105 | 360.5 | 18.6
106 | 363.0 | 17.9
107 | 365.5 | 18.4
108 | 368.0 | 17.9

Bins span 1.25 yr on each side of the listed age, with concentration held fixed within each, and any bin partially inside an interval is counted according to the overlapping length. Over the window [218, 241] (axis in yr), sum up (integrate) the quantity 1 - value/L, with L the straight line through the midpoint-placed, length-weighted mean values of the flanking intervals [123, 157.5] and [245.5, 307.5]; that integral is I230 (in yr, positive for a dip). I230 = 4.0 yr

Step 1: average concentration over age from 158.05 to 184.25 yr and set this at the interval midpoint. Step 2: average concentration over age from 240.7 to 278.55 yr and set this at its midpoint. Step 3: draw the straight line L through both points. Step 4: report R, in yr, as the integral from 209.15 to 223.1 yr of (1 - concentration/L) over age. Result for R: 3.20 yr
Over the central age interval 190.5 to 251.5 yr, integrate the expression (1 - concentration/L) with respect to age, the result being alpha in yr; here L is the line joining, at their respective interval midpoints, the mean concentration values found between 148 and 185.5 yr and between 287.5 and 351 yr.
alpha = 5.0 yr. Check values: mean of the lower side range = 18.2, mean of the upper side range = 18.1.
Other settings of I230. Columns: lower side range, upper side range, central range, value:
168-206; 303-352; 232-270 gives 1.2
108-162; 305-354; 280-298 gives 0.5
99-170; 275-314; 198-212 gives 0.2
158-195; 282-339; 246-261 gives -0.6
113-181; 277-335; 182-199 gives -0.4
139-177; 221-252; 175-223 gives 0.6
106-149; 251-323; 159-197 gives -1.0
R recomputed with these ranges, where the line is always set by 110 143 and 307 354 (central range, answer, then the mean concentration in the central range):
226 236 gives 1.3 yr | 15.8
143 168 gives 0.0 yr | 18.2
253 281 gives 0.4 yr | 17.9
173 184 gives -0.1 yr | 18.3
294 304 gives -0.2 yr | 18.6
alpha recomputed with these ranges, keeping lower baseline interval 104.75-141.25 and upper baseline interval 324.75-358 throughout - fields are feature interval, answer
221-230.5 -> 1.7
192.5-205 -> -0.2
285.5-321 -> 0.3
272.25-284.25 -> 0.2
